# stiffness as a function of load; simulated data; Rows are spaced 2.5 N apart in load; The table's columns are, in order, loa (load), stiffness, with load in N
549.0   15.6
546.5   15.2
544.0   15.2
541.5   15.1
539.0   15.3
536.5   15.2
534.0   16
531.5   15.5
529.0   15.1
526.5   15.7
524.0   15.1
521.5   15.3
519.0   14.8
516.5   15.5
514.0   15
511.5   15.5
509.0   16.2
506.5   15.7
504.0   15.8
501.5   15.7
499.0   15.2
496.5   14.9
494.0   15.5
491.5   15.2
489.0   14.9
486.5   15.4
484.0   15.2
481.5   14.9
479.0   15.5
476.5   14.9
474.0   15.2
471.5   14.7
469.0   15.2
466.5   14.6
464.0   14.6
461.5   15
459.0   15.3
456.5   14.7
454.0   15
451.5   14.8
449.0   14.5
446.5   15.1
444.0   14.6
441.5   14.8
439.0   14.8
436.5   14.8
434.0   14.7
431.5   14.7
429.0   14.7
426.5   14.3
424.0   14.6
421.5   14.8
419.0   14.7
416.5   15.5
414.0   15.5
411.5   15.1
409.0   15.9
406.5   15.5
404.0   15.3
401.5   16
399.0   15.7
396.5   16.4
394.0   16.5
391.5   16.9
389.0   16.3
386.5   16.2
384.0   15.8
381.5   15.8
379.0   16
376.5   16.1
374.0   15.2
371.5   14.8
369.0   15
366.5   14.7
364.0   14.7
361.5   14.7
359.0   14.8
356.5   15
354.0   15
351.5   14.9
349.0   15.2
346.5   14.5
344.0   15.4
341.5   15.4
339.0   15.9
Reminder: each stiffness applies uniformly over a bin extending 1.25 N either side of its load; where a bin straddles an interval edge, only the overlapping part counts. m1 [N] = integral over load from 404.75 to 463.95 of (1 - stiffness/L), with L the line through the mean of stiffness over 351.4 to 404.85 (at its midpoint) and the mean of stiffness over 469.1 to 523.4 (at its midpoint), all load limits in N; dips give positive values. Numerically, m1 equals 1.9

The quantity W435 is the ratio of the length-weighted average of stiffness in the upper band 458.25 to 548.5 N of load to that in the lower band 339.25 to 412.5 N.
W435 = 1.0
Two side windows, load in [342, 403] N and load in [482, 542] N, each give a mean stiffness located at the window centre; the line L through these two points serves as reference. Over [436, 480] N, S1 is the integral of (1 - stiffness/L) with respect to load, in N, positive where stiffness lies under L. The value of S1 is 1.5 N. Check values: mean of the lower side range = 15.5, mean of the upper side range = 15.4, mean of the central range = 14.9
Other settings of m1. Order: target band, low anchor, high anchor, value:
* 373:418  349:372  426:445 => -3.3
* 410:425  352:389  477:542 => 0.3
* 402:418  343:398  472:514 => -0.1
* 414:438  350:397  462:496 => 0.8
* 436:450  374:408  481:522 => 0.8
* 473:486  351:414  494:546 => 0.2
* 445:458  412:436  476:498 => 0.1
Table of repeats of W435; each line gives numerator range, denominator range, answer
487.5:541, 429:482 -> 1.03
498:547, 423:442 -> 1.05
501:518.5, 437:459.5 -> 1.05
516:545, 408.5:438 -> 1.03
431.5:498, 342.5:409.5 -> 0.97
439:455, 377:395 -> 0.91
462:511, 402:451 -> 1.02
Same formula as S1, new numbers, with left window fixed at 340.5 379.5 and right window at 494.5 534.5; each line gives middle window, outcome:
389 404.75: -1.06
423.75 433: 0.40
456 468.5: 0.36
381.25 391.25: -0.66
